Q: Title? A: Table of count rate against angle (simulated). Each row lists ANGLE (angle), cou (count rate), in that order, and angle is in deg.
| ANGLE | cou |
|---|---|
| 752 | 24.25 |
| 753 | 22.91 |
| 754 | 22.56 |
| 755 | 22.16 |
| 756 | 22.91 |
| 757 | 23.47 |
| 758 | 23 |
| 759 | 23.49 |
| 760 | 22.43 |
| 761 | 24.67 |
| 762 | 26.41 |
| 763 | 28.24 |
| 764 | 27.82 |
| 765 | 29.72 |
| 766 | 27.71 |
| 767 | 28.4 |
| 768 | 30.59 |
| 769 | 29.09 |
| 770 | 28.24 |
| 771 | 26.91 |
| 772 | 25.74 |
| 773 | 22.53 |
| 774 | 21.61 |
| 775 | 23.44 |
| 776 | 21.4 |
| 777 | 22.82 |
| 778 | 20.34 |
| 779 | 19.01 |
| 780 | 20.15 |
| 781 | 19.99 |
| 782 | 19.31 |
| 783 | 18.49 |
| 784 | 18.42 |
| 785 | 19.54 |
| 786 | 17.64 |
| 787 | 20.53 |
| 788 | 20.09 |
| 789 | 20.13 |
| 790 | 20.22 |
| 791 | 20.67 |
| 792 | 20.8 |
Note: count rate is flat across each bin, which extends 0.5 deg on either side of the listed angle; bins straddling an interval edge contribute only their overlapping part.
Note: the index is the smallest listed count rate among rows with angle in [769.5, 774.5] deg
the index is 21.61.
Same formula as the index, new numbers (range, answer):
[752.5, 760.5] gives 22.16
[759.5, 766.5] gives 22.43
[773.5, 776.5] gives 21.4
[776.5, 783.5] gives 18.49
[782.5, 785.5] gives 18.42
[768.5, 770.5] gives 28.24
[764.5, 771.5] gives 26.91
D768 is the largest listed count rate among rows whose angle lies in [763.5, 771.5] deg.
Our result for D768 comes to 30.59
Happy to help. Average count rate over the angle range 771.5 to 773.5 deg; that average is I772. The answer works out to 24.1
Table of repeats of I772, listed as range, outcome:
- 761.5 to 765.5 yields 28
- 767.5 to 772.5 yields 28.1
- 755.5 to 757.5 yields 23.2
